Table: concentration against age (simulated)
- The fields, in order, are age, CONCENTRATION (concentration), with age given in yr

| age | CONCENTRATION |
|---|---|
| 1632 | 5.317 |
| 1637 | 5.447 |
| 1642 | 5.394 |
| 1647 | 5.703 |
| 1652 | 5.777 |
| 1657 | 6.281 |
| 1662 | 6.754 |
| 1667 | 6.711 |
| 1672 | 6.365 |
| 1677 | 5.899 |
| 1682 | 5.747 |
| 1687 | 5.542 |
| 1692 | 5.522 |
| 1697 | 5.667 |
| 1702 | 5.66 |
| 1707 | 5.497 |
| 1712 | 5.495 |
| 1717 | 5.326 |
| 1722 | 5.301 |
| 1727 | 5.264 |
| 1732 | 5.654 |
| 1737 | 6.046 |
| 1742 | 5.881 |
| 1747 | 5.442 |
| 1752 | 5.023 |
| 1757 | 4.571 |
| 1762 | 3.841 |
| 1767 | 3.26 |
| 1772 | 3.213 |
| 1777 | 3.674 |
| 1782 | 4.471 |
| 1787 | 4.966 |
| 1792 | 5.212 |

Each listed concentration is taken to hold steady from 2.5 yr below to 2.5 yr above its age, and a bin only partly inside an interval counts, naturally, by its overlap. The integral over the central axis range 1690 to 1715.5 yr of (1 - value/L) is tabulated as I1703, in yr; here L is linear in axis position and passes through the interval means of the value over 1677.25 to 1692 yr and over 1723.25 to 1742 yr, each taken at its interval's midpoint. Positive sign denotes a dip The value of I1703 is 0.5 yr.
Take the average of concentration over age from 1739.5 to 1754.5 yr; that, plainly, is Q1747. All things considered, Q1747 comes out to 5.45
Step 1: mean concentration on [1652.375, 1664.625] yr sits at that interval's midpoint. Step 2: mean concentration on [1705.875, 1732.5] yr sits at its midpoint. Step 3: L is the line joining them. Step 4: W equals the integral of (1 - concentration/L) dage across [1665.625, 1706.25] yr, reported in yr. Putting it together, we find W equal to 0.7 yr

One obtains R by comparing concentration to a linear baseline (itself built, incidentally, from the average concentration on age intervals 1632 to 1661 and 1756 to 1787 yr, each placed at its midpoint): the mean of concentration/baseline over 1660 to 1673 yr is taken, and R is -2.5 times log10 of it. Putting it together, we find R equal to -0.215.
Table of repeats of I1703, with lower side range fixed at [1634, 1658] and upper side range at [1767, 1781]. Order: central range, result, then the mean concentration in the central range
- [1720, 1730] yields -2.20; 5.3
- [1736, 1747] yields -4.77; 5.83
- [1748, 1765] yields -3.12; 4.53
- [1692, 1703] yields -1.88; 5.63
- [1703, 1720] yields -3.27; 5.45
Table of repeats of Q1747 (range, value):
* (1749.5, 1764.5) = 4.48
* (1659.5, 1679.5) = 6.43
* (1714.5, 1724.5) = 5.31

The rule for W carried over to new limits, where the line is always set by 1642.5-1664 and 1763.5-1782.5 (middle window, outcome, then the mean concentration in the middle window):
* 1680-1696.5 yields -0.89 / 5.61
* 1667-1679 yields -1.31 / 6.26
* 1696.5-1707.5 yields -1.26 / 5.62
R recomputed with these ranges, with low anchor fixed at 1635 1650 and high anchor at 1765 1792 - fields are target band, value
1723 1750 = -0.24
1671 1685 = -0.16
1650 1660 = -0.13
